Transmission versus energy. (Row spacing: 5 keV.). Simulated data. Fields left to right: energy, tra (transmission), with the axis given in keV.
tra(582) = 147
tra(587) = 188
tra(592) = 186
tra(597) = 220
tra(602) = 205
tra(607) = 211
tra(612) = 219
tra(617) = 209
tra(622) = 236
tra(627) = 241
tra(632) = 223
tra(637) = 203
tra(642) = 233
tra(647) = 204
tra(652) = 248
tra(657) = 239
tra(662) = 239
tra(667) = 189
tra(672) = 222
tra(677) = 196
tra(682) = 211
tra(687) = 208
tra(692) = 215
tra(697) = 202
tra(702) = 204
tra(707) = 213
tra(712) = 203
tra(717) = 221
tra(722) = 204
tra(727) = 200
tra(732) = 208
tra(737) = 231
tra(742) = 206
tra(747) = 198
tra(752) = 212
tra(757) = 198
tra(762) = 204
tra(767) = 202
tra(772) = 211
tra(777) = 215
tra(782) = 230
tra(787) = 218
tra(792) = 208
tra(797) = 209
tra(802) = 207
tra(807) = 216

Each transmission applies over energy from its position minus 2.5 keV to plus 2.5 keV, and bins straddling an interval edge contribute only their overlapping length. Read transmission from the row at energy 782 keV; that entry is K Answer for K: 230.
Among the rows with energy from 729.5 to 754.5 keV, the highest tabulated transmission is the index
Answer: 231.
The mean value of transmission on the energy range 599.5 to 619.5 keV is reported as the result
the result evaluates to 211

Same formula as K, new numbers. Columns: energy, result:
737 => 231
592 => 186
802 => 207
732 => 208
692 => 215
